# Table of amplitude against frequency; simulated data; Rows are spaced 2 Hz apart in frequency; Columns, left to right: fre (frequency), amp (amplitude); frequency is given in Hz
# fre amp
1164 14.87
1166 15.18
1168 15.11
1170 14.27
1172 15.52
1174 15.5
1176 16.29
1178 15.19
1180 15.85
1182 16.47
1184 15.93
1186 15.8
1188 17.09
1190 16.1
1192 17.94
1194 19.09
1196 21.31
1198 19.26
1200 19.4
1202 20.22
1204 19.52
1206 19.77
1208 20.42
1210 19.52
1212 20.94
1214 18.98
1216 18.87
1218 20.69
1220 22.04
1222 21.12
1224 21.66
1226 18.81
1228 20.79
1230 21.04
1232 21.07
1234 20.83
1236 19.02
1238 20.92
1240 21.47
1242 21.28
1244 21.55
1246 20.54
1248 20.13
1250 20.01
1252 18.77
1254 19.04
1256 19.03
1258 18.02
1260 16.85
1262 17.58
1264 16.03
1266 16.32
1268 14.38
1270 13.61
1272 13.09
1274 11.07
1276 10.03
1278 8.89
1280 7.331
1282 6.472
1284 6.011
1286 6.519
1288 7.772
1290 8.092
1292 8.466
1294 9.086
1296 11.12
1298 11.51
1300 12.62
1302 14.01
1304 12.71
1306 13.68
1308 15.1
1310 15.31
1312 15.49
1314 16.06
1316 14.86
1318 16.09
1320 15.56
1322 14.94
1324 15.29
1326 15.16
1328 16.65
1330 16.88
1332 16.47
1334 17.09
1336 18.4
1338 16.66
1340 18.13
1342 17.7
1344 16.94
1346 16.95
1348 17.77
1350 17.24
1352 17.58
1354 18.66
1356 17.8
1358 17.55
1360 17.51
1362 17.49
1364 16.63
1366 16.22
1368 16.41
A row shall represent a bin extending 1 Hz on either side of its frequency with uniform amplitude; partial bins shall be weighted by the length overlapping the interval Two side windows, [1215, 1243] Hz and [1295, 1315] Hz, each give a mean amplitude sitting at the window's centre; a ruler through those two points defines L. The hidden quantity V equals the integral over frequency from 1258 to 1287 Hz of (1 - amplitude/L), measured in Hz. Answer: 8.6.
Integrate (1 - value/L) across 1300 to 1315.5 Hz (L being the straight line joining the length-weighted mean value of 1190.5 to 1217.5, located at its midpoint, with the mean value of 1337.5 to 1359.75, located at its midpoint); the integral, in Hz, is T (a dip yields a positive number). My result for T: 3.10 Hz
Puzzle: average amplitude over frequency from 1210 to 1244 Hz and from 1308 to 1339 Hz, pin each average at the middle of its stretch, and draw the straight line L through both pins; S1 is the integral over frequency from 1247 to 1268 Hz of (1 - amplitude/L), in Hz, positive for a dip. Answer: 1.3 Hz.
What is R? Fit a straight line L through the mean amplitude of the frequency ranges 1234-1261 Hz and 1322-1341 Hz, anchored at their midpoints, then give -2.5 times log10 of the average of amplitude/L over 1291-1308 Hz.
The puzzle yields 0.442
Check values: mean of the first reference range 19.8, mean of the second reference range 16.7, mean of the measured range 11.9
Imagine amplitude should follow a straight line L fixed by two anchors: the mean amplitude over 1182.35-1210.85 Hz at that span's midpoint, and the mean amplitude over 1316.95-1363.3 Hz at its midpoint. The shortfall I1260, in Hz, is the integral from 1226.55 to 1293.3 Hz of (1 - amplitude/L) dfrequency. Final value 9.1 Hz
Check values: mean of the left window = 18.6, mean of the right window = 17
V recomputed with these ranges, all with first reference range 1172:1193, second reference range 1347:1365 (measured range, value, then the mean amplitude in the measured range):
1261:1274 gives 1.6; 14.9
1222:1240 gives -4.4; 20.6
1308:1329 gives 2.1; 15.5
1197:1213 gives -3.4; 19.9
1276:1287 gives 6.3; 7.32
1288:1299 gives 4.9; 9.48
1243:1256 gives -2.5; 19.9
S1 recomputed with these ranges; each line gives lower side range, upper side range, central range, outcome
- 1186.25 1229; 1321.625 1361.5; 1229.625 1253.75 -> -1.9 Hz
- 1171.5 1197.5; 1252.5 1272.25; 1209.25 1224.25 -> -3.3 Hz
